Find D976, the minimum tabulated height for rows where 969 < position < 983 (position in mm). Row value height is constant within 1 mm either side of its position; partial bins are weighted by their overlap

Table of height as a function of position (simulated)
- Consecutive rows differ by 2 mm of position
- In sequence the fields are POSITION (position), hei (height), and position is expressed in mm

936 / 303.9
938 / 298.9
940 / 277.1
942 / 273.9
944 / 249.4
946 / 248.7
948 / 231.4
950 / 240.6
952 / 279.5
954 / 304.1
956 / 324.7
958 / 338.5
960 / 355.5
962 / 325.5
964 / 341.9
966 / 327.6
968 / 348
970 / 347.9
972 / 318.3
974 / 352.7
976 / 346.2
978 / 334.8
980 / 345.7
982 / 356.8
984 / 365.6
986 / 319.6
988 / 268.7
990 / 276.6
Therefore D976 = 318.3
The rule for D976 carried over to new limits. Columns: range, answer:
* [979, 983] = 345.7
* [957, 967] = 325.5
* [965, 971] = 327.6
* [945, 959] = 231.4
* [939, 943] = 273.9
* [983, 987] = 319.6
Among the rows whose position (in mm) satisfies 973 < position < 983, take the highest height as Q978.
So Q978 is 356.8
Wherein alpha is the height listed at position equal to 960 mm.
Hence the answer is 355.5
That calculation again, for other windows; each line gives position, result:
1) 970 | 347.9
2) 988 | 268.7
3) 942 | 273.9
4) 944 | 249.4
